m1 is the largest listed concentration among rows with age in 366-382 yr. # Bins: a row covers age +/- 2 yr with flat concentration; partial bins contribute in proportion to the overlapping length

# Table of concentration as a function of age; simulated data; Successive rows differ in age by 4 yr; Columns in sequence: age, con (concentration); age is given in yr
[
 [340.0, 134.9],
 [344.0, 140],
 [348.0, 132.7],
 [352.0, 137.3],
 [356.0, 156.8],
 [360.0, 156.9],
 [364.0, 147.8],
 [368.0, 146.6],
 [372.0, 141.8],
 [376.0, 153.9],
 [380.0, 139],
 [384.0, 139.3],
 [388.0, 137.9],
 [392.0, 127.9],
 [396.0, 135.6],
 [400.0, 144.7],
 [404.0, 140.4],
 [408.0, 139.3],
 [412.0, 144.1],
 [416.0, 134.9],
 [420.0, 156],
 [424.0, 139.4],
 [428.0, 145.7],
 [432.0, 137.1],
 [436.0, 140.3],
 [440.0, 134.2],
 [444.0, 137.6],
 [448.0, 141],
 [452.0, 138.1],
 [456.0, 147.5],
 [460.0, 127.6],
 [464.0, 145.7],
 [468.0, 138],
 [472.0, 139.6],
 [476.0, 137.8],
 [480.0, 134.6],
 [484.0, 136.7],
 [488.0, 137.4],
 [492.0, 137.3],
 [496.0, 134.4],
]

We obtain 153.9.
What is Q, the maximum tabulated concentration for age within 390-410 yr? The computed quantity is 144.7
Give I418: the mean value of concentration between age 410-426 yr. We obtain 144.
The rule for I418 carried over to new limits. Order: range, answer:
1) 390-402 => 136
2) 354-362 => 157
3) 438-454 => 138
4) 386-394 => 133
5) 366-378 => 147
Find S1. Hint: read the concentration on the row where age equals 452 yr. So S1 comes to 138.1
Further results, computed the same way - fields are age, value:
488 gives 137.4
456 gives 147.5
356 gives 156.8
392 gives 127.9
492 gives 137.3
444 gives 137.6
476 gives 137.8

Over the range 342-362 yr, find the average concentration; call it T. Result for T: 145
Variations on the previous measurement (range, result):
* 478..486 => 136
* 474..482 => 136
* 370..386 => 144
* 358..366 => 152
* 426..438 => 141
